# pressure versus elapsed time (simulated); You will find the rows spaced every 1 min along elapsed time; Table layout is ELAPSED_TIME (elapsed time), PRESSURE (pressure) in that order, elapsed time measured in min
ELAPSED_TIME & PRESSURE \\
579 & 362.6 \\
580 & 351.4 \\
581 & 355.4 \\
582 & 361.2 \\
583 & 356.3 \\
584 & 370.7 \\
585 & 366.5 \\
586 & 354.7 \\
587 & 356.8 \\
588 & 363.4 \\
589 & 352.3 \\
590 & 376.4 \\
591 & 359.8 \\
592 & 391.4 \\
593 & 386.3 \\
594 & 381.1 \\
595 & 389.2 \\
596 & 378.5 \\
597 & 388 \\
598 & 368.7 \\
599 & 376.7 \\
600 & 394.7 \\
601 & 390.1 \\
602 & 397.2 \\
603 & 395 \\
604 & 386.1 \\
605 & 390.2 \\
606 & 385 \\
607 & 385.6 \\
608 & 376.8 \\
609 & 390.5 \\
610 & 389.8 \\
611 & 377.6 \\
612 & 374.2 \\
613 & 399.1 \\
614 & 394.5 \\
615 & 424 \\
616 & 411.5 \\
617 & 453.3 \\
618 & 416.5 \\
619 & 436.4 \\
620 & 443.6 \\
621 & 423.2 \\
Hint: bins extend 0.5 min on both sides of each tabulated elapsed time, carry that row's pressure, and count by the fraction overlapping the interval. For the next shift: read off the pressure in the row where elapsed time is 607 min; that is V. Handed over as 385.6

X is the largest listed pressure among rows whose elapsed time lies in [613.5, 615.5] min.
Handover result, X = 424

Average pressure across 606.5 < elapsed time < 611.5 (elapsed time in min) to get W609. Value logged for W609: 384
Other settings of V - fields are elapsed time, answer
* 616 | 411.5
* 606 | 385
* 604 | 386.1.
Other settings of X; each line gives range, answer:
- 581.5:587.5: 370.7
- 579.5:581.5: 355.4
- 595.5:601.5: 394.7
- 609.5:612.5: 389.8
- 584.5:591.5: 376.4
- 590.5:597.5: 391.4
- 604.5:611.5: 390.5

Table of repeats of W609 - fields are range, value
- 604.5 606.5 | 388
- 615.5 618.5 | 427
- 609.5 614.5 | 387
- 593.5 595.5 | 385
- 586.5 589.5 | 358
